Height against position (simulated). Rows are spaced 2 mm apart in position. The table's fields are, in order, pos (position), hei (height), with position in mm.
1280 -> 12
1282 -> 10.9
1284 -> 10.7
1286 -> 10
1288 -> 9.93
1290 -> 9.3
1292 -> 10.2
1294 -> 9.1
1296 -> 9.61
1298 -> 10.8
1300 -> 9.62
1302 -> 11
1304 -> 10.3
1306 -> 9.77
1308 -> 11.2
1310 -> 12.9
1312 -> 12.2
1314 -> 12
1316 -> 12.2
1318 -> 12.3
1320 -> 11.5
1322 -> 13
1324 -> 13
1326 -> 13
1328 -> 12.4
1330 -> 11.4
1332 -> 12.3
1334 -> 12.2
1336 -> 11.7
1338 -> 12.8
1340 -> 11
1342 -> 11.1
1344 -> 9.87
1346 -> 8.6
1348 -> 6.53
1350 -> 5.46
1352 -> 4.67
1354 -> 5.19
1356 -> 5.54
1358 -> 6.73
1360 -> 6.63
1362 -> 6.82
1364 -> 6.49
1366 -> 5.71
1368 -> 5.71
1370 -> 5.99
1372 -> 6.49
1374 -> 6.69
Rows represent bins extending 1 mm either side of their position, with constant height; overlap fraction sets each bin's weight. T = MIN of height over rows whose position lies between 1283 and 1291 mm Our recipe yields 9.3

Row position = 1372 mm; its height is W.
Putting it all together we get 6.49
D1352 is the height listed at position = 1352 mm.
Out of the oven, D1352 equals 4.67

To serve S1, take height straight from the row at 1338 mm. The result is 12.8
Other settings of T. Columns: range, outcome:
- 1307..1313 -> 11.2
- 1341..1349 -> 6.53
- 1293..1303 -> 9.1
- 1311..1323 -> 11.5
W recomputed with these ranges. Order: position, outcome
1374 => 6.69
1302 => 11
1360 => 6.63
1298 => 10.8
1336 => 11.7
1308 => 11.2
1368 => 5.71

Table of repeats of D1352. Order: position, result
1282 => 10.9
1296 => 9.61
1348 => 6.53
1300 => 9.62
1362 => 6.82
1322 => 13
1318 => 12.3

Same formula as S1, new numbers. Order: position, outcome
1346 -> 8.6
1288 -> 9.93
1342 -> 11.1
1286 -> 10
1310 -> 12.9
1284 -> 10.7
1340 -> 11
